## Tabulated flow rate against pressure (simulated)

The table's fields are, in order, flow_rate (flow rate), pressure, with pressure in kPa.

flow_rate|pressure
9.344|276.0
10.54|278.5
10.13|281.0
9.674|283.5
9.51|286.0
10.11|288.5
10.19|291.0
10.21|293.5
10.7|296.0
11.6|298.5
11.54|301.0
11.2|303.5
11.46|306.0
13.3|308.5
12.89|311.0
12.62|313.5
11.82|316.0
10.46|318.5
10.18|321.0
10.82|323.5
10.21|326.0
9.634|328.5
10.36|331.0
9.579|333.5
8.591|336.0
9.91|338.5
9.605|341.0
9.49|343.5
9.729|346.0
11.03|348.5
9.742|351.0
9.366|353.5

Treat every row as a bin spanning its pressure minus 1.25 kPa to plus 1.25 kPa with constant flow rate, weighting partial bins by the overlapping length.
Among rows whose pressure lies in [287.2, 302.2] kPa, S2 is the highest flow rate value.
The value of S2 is 11.6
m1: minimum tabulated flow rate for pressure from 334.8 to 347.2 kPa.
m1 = 8.591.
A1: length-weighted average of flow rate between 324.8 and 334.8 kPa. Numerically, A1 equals 9.94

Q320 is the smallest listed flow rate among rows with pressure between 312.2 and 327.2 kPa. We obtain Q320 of 10.18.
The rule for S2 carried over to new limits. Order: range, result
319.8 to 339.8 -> 10.82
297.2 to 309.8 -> 13.3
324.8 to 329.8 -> 10.21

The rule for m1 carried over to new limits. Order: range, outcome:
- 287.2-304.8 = 10.11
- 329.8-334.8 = 9.579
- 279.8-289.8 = 9.51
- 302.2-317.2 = 11.2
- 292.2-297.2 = 10.21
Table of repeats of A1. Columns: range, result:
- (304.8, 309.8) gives 12.4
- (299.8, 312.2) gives 12.1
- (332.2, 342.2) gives 9.43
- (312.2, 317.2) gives 12.2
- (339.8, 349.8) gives 9.96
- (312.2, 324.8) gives 11.2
